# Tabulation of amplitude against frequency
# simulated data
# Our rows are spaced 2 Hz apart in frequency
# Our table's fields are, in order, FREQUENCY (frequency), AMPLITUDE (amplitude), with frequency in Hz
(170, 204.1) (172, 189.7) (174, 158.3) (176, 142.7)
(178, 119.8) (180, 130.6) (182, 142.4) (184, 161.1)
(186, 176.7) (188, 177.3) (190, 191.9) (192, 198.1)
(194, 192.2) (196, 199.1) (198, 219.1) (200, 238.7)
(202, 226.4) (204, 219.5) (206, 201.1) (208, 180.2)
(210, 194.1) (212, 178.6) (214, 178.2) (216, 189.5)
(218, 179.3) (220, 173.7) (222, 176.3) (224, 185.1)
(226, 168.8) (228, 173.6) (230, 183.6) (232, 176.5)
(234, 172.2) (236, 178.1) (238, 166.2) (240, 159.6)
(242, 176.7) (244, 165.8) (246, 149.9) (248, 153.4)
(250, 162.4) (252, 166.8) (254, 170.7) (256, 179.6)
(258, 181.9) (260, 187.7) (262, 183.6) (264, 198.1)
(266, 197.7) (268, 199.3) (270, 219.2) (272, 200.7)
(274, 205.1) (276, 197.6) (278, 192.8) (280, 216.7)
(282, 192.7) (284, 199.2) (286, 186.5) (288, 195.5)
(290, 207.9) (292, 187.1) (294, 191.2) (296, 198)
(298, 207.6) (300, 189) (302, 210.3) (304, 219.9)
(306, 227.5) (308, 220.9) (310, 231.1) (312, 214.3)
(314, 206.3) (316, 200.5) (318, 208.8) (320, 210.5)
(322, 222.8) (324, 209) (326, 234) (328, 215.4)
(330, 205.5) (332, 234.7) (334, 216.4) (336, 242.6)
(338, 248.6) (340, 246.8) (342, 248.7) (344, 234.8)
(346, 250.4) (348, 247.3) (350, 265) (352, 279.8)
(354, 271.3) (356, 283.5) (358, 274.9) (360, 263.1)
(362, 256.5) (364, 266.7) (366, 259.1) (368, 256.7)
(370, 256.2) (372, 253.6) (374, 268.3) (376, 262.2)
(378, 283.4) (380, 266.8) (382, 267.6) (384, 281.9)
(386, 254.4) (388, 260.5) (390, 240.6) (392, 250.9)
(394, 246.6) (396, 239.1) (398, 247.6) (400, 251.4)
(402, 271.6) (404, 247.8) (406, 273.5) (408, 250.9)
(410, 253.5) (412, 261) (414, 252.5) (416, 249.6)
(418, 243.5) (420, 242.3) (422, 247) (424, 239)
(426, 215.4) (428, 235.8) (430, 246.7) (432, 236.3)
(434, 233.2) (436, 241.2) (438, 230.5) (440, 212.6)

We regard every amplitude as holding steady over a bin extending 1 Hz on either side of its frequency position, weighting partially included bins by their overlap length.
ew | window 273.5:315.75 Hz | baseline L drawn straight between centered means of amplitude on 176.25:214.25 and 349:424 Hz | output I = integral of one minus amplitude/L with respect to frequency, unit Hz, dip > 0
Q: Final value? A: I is 3.6 Hz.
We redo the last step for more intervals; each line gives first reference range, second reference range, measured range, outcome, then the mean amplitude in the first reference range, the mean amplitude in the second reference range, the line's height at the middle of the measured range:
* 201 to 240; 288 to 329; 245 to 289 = 2.19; 184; 210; 198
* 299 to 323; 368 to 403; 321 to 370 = -2.63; 213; 259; 235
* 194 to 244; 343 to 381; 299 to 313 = 1.03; 187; 263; 233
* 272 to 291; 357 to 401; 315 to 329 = 0.62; 199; 259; 224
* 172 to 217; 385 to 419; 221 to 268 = 5.77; 183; 253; 200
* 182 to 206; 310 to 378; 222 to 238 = 2.49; 198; 243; 209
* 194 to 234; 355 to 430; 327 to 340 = 0.33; 191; 256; 235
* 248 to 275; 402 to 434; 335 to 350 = -1.98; 187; 247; 218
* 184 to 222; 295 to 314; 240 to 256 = 2.99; 194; 213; 202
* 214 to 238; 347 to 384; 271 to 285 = 0.65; 177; 266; 210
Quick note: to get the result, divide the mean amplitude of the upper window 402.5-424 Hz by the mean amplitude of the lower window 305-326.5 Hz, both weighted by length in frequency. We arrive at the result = 1.16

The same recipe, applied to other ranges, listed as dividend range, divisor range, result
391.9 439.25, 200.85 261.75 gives 1.38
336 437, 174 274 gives 1.41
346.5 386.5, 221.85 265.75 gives 1.53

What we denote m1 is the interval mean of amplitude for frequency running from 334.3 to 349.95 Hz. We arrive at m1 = 245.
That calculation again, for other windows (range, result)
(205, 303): 185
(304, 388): 245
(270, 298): 199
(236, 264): 171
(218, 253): 170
